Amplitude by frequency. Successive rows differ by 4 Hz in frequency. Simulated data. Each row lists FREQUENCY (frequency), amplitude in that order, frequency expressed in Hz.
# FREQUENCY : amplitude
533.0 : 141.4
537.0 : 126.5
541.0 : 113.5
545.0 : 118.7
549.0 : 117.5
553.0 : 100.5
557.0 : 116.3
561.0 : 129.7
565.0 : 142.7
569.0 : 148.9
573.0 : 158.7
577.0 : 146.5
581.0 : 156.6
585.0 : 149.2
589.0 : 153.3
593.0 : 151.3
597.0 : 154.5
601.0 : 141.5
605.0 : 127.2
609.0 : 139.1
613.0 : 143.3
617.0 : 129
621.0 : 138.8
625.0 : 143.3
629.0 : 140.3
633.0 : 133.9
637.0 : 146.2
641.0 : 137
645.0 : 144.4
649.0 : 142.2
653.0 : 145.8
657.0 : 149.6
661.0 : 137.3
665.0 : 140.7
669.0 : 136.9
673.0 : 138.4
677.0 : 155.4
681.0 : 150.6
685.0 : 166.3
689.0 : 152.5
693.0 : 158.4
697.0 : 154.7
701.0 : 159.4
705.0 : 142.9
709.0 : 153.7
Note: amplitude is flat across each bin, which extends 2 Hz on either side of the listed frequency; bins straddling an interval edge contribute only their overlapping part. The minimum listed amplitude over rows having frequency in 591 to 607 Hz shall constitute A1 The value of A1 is 127.2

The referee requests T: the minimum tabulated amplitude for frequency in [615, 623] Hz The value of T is 129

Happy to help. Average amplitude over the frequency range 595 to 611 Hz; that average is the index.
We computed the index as 141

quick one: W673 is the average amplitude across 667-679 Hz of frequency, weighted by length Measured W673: 144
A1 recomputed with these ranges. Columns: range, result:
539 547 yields 113.5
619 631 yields 138.8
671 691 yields 138.4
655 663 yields 137.3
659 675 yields 136.9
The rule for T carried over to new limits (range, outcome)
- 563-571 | 142.7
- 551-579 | 100.5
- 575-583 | 146.5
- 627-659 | 133.9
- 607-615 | 139.1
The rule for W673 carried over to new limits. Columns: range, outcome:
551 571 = 128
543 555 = 112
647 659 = 146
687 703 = 156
